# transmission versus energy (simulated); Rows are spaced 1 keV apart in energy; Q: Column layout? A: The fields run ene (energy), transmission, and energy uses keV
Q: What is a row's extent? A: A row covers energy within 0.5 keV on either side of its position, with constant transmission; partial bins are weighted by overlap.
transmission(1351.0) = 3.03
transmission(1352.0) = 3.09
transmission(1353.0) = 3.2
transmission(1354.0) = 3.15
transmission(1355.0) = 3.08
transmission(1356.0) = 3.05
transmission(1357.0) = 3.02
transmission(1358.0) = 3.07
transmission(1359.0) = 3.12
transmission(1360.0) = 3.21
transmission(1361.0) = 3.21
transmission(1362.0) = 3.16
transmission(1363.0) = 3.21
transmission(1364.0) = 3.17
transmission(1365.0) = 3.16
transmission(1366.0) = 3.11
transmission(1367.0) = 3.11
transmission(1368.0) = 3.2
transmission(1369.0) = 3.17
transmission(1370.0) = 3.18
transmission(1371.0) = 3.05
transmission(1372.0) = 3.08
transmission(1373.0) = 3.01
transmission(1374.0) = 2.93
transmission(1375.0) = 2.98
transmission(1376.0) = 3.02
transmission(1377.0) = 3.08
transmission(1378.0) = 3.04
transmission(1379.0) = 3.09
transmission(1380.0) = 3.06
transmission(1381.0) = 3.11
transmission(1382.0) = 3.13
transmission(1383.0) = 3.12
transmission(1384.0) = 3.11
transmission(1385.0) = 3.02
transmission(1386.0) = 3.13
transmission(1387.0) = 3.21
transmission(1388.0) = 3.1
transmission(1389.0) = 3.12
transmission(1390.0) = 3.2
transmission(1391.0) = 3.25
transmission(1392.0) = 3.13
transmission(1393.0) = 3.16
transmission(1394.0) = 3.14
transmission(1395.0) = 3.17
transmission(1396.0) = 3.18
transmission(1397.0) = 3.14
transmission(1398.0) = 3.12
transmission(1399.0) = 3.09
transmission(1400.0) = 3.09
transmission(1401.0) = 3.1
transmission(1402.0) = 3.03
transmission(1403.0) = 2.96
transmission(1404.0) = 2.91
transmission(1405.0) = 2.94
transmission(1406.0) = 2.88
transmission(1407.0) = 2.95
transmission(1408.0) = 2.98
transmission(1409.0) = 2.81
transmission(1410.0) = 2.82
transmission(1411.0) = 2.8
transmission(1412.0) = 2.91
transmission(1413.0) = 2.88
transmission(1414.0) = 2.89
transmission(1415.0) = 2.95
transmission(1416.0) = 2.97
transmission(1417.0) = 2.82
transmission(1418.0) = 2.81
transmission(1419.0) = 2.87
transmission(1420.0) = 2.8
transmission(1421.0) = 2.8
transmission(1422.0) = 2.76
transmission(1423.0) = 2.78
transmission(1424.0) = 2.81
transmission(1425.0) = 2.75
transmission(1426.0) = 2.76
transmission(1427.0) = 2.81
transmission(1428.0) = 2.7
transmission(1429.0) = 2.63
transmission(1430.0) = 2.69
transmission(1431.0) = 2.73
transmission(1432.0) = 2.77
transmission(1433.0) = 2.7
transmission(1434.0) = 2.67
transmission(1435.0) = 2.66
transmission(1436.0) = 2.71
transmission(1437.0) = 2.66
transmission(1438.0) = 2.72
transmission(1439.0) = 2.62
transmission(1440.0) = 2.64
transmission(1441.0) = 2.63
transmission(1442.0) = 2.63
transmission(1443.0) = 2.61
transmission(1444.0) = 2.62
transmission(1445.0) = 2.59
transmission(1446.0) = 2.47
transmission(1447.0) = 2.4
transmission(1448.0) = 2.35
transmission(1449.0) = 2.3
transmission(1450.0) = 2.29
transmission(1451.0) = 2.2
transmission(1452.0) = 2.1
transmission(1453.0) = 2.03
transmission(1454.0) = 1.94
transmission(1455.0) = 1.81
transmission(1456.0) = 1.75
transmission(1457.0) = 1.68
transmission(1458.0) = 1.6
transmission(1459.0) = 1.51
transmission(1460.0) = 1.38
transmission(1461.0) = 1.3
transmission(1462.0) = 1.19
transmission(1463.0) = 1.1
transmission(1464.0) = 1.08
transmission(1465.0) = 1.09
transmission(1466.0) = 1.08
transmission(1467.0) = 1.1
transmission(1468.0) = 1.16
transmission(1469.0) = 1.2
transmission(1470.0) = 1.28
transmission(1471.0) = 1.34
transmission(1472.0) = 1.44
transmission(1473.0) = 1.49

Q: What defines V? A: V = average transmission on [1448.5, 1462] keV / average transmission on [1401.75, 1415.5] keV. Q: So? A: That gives 0.62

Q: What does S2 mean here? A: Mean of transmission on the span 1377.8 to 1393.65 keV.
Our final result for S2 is 3.13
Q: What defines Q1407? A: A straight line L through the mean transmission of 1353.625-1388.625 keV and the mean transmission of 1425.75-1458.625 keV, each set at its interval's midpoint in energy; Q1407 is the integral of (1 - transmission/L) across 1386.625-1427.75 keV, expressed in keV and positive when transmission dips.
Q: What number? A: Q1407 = -3.0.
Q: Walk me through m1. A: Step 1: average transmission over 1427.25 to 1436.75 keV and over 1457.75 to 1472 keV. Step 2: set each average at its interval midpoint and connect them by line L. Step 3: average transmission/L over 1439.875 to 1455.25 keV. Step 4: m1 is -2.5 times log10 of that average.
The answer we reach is -0.17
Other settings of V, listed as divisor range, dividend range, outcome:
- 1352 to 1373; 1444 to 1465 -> 0.59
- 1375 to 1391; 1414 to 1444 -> 0.88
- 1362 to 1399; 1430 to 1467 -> 0.68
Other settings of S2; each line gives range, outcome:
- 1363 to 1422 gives 3.03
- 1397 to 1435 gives 2.86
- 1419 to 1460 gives 2.46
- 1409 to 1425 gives 2.84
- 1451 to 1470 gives 1.47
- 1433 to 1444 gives 2.66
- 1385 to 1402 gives 3.14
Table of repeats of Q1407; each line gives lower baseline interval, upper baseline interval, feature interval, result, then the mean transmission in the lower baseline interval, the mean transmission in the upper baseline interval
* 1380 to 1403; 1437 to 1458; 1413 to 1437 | -1.27 keV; 3.12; 2.31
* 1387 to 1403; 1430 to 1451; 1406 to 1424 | 0.19 keV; 3.13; 2.58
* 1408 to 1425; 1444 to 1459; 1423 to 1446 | -2.11 keV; 2.84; 2.1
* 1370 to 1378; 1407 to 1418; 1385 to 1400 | -0.94 keV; 3.03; 2.88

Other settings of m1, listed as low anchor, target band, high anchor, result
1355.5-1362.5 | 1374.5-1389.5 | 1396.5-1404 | 0.000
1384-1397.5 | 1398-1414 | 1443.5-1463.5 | -0.036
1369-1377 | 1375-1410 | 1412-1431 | -0.044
